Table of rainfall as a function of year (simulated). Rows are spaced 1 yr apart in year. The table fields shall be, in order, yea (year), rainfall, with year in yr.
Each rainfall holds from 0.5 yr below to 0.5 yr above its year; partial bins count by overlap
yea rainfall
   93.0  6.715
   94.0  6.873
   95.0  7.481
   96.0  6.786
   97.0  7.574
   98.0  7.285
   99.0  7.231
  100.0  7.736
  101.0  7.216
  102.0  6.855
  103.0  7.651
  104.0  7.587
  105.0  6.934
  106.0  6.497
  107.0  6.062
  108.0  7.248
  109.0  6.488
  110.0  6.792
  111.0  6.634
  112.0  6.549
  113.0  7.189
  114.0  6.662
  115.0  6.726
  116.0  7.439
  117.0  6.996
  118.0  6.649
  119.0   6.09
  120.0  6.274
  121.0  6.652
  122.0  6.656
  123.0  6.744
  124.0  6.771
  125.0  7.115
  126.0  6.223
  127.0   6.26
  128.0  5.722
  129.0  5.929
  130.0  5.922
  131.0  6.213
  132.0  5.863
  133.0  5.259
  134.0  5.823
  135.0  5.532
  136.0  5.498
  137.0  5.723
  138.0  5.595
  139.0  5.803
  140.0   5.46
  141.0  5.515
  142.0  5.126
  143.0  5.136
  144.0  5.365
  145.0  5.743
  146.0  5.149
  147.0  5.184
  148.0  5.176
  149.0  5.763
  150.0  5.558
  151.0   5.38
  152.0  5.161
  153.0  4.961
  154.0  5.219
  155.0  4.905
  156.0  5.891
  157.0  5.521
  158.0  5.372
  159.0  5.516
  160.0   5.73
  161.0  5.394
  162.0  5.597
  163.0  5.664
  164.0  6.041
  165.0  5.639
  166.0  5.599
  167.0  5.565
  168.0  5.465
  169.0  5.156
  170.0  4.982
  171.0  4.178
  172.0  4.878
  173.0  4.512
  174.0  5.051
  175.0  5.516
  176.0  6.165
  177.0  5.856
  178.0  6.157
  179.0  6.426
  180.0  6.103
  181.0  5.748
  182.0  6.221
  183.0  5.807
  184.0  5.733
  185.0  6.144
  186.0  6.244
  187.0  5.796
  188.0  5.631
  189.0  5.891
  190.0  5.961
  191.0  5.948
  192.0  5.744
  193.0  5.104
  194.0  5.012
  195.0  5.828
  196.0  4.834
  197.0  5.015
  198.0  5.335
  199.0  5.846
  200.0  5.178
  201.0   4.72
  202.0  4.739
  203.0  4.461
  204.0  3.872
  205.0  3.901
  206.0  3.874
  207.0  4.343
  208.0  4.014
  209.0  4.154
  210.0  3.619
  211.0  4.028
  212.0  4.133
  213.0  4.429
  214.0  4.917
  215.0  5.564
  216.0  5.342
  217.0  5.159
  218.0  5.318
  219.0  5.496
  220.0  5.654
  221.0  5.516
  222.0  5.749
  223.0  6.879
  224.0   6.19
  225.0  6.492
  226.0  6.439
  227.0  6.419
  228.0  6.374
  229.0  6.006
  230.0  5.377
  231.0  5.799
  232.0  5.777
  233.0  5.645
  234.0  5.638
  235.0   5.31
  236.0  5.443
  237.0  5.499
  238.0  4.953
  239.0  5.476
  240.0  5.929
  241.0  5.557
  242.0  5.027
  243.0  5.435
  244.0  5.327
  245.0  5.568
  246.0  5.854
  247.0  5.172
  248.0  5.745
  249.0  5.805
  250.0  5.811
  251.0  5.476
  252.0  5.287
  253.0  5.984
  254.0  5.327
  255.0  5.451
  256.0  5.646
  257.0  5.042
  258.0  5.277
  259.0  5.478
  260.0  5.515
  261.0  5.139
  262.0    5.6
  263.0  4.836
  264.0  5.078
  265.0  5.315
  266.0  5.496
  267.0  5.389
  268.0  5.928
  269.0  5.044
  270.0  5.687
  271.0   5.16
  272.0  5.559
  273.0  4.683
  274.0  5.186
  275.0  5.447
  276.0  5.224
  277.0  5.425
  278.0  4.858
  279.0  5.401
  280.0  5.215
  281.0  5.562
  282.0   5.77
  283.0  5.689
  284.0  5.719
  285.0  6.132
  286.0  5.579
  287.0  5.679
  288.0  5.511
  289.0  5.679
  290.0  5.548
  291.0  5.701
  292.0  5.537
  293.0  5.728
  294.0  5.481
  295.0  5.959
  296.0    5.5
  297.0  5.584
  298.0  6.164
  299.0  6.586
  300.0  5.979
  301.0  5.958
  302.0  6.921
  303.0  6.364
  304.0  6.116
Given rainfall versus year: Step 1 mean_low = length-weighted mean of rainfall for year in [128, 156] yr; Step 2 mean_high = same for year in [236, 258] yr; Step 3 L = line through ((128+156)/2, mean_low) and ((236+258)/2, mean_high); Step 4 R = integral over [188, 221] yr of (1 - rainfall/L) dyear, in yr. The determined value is 3.3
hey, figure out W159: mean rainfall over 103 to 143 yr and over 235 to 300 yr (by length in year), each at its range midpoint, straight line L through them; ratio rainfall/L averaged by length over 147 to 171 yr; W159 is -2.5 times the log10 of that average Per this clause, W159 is 0.13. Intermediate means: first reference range 6.32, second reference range 5.5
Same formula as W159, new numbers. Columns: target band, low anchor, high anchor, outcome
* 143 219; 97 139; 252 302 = 0.17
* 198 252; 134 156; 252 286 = 0.02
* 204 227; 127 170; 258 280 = 0.07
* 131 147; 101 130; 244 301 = 0.18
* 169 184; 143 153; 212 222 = -0.05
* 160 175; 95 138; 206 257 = 0.15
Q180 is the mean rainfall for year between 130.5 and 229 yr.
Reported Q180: 5.4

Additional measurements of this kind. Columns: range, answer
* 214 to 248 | 5.67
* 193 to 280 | 5.3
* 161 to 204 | 5.49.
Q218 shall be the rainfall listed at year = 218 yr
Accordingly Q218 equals 5.318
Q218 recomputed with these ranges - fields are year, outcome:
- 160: 5.73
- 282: 5.77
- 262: 5.6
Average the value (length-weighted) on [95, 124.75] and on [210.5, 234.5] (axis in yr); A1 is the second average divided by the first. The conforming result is 0.81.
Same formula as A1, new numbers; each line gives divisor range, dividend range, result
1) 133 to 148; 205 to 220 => 0.84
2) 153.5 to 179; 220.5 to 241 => 1.07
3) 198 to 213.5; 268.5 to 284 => 1.22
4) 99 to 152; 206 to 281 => 0.86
